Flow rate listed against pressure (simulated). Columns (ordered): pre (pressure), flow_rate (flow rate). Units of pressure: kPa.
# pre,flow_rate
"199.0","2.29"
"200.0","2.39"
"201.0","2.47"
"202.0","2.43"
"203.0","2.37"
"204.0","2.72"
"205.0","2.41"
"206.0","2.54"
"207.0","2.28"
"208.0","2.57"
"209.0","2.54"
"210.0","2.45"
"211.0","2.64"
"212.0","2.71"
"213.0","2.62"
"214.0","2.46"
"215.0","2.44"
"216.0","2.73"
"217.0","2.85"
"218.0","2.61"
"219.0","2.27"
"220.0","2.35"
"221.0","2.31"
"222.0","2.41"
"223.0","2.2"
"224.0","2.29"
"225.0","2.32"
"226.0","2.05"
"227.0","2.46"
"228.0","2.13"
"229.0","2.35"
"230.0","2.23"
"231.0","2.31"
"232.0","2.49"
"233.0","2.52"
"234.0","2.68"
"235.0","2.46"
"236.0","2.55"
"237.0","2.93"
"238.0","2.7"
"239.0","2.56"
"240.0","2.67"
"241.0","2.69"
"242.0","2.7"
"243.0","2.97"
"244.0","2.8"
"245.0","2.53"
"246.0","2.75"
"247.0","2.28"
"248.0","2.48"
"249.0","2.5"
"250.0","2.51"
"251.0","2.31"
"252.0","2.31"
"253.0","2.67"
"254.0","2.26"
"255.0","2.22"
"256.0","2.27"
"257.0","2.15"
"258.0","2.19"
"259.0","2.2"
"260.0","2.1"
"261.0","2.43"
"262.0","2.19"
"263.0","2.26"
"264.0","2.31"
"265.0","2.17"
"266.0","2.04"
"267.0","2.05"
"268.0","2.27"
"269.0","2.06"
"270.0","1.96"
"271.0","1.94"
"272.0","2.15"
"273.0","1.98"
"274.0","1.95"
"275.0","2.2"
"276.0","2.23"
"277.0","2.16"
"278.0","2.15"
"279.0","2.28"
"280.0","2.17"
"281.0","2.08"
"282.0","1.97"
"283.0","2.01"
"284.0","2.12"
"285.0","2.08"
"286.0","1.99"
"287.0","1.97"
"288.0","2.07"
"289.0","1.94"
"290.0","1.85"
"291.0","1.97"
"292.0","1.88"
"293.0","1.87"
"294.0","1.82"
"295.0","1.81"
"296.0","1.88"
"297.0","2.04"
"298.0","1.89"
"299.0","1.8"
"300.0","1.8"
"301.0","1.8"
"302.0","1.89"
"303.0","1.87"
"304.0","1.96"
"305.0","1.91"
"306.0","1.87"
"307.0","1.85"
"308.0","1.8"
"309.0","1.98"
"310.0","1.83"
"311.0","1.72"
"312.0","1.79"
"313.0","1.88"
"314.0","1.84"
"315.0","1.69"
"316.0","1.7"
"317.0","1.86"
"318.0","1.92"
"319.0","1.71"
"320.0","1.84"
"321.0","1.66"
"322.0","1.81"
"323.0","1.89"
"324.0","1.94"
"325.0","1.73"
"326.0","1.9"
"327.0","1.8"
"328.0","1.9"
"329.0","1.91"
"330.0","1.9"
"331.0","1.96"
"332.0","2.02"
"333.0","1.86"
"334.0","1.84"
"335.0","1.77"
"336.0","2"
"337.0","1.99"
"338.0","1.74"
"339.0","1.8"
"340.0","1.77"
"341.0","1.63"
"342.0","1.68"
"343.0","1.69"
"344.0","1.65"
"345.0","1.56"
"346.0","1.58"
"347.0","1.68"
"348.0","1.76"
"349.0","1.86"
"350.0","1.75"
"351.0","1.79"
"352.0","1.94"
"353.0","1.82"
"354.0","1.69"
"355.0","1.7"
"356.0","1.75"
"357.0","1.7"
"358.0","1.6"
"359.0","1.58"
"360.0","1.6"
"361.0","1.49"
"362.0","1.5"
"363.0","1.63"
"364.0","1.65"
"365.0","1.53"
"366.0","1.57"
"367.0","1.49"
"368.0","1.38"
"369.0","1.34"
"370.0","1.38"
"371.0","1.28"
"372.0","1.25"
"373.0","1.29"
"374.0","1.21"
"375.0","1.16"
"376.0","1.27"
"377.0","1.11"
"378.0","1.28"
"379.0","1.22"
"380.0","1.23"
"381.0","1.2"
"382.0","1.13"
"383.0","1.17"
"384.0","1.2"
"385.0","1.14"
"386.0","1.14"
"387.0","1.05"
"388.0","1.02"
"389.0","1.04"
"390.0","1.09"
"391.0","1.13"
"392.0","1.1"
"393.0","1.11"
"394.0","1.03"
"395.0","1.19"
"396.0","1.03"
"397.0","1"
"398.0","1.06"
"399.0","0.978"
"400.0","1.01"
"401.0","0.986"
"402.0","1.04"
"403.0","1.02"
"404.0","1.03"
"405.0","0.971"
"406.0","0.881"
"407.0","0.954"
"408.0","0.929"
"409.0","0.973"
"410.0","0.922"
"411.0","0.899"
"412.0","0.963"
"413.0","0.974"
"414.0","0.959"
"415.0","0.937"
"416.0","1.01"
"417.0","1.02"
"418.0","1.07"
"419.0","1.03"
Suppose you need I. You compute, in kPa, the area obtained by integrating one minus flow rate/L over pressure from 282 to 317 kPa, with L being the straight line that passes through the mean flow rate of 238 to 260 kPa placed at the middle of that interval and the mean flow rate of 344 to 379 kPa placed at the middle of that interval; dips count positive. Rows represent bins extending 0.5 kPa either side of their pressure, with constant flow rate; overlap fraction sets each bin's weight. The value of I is 2.8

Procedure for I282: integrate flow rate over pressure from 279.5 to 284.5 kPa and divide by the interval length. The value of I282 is 2.07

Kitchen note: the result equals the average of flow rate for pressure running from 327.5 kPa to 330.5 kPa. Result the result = 1.9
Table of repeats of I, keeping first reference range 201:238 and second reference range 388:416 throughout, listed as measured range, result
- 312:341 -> -4.2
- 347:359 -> -3.0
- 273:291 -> -0.9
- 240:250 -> -1.6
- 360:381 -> -1.7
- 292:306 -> -0.3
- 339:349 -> -1.4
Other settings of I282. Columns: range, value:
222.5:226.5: 2.21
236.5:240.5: 2.72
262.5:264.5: 2.29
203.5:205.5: 2.57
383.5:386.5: 1.16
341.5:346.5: 1.63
